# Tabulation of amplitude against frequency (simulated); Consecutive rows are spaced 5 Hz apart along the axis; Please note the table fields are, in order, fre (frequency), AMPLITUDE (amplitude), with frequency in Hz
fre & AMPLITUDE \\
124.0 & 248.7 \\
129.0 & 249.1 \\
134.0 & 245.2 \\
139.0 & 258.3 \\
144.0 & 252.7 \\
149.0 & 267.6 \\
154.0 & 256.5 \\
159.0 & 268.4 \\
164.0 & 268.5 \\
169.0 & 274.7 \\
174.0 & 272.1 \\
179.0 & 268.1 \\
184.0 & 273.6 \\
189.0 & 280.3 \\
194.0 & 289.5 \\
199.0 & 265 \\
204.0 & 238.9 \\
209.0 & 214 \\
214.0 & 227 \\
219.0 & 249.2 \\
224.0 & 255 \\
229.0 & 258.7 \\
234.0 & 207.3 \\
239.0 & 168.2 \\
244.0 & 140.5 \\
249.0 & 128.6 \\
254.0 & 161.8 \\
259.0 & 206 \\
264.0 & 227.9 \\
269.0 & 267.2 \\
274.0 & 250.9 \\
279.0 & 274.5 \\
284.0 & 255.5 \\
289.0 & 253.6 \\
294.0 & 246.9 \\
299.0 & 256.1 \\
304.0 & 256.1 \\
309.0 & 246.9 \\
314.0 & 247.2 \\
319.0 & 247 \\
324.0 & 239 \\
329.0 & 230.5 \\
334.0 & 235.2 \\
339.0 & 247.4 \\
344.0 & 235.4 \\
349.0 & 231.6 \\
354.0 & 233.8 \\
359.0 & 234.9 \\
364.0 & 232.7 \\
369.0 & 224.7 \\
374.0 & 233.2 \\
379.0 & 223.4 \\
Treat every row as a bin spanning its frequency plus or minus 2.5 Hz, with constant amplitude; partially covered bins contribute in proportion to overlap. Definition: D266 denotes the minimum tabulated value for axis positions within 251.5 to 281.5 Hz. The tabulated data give 161.8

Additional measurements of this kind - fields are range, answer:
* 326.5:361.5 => 230.5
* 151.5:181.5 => 256.5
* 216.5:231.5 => 249.2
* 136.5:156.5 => 252.7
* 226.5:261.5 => 128.6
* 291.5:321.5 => 246.9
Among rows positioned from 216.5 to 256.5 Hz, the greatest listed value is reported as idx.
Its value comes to 258.7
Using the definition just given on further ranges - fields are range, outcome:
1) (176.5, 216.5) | 289.5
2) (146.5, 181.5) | 274.7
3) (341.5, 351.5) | 235.4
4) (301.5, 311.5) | 256.1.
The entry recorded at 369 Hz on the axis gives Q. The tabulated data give 224.7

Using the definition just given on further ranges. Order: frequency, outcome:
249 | 128.6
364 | 232.7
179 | 268.1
